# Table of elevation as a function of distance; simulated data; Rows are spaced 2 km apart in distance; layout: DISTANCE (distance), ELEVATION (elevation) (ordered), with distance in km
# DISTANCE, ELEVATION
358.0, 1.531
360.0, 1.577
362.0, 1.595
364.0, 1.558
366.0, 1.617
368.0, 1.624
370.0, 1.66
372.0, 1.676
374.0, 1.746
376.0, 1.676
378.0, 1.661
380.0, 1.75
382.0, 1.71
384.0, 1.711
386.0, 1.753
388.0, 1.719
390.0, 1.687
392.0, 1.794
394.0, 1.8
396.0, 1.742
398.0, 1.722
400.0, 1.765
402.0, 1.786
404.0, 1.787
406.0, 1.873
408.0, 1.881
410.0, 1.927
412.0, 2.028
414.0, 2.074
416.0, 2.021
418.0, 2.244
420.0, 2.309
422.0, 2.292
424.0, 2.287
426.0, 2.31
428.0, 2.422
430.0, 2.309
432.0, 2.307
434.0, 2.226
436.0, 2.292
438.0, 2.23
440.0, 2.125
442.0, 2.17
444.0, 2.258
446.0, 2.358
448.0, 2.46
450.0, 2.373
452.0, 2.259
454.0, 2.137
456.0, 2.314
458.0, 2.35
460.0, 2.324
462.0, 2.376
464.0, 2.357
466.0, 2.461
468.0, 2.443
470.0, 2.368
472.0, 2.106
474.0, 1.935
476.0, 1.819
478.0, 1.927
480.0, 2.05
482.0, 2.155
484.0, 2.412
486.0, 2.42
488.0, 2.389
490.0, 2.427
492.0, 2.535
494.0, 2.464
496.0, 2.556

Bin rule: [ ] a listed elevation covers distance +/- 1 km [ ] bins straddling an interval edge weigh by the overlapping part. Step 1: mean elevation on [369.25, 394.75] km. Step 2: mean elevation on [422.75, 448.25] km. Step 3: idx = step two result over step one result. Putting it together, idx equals 1.33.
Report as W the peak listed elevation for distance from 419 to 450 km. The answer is 2.46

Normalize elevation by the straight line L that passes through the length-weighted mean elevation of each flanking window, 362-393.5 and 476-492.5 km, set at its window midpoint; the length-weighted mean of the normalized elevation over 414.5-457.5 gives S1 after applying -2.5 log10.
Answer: -0.14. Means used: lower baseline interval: 1.69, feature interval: 2.27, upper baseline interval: 2.25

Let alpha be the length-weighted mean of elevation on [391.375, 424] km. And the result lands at 1.95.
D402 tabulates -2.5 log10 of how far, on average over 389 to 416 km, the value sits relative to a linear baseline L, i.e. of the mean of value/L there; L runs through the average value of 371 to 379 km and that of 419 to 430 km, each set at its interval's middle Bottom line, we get 0.11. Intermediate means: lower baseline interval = 1.69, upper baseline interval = 2.32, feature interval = 1.84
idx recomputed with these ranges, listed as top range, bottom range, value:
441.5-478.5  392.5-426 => 1.14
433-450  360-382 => 1.37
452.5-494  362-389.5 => 1.35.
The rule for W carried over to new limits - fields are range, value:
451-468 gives 2.461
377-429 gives 2.422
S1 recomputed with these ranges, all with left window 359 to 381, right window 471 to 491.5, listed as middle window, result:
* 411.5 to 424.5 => -0.16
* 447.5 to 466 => -0.14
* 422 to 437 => -0.19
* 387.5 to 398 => 0.01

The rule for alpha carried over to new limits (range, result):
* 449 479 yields 2.24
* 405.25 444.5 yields 2.18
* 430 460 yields 2.28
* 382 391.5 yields 1.72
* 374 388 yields 1.71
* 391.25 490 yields 2.16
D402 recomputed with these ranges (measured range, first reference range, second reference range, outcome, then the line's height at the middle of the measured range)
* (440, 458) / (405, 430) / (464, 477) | -0.05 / 2.18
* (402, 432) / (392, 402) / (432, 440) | -0.06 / 2.01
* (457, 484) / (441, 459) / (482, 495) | 0.07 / 2.36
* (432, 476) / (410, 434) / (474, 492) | -0.03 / 2.21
